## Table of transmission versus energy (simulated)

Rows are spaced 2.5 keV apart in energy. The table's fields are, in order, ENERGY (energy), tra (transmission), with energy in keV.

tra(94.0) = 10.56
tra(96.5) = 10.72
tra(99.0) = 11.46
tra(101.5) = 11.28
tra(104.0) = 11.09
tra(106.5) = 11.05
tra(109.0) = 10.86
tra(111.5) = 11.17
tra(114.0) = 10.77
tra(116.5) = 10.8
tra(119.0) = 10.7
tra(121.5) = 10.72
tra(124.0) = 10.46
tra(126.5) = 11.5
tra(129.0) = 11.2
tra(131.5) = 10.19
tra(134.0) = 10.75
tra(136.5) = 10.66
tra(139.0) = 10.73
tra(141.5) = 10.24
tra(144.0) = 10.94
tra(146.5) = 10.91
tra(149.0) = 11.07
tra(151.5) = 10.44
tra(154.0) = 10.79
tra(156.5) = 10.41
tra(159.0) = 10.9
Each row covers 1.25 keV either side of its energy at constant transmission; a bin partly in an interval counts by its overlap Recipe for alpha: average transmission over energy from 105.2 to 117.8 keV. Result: 10.9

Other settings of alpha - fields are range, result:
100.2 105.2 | 11.2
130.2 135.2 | 10.5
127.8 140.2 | 10.7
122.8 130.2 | 11.1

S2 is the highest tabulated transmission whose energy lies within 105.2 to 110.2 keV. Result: 11.05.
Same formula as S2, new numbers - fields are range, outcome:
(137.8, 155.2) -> 11.07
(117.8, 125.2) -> 10.72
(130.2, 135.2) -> 10.75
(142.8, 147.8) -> 10.94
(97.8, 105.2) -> 11.46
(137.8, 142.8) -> 10.73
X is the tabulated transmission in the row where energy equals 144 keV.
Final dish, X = 10.94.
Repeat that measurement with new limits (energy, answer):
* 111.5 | 11.17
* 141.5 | 10.24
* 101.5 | 11.28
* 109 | 10.86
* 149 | 11.07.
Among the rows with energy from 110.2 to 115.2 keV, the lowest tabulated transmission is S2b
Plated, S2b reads 10.77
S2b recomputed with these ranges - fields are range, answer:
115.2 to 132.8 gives 10.19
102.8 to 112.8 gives 10.86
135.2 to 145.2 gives 10.24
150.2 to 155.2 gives 10.44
